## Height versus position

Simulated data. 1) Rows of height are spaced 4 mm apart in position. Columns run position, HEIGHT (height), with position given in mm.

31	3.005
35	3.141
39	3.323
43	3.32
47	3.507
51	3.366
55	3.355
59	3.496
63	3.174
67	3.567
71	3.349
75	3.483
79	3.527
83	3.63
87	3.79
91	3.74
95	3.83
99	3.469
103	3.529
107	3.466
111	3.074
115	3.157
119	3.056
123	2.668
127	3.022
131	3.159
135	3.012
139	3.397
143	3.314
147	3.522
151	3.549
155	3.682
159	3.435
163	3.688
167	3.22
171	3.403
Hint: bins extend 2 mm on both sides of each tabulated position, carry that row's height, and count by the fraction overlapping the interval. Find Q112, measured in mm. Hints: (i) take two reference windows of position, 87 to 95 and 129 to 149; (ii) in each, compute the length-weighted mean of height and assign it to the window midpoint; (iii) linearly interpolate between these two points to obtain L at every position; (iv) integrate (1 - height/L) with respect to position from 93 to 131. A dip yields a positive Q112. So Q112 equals 3.38 mm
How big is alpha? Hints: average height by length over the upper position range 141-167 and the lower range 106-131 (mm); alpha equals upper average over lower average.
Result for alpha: 1.14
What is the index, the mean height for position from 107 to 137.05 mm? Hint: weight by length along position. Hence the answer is 3.05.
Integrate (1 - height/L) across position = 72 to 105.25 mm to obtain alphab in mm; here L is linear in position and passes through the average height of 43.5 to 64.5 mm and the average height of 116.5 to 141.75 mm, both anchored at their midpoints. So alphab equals -3.9 mm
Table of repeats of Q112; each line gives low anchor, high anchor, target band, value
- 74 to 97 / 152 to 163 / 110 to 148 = 5.1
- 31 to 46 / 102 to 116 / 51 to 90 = -2.6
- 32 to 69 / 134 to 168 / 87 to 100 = -1.2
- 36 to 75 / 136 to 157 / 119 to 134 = 2.1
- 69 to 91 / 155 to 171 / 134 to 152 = 0.7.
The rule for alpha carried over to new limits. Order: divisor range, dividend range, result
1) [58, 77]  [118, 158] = 0.95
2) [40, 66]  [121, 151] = 0.94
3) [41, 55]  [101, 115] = 0.98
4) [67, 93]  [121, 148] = 0.88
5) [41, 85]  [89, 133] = 0.96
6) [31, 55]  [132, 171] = 1.03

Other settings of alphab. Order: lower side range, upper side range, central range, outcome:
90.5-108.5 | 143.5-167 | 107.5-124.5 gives 2.56 mm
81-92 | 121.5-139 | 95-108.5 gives -0.24 mm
